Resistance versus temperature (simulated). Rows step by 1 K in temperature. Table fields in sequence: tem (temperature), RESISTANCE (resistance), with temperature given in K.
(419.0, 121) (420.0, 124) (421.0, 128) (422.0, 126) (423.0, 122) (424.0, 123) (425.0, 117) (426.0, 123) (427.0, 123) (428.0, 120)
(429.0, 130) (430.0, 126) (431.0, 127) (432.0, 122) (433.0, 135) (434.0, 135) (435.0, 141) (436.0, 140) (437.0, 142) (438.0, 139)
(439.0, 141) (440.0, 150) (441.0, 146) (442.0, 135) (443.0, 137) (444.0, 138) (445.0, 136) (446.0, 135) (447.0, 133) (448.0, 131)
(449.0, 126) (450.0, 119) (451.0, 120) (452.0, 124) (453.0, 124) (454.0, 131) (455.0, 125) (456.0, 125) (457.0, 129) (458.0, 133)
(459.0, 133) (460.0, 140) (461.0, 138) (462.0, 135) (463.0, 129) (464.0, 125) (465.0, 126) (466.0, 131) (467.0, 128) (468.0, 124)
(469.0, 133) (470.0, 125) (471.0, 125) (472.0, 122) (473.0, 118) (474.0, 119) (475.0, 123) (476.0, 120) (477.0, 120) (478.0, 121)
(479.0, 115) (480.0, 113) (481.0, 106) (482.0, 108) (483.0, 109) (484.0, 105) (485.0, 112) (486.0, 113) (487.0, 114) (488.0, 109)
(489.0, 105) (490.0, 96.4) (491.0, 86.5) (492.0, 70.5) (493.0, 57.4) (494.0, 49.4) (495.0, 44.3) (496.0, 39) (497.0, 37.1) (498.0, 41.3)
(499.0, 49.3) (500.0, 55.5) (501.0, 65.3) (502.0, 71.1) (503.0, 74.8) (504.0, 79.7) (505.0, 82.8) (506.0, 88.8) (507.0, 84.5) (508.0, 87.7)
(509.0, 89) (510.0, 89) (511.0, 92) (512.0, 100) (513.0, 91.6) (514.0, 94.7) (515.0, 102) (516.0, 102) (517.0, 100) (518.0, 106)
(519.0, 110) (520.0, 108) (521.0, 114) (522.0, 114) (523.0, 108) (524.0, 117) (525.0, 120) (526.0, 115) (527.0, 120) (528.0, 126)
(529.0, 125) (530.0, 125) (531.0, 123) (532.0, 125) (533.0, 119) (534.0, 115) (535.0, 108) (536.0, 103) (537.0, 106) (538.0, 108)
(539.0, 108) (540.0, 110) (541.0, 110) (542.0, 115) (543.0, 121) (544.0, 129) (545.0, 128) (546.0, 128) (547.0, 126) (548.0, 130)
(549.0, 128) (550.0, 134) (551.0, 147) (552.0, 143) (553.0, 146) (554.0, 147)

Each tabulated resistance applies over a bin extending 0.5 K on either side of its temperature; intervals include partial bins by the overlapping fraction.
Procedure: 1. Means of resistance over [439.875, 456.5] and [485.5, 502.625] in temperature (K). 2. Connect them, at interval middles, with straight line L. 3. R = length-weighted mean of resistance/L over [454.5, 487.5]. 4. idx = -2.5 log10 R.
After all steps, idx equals -0.22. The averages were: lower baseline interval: 131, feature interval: 122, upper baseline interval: 70.9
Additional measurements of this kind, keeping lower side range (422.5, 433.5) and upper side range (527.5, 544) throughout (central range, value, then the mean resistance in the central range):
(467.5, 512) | 0.27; 93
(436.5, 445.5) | -0.14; 140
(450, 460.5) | -0.05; 128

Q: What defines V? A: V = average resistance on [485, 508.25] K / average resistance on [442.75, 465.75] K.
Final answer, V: 0.6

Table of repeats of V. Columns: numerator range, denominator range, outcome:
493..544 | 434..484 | 0.75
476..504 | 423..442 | 0.65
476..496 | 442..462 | 0.74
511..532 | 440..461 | 0.84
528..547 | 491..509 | 1.81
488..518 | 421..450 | 0.59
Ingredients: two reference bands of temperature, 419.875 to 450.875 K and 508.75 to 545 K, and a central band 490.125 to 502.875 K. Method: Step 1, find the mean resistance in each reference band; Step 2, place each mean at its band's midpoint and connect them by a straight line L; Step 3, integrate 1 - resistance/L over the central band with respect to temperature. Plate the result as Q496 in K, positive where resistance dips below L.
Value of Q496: 6.53 K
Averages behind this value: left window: 131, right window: 111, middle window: 57.3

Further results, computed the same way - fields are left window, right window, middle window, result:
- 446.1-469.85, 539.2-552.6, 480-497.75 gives 5.82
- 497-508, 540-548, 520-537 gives -2.50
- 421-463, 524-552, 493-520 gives 9.98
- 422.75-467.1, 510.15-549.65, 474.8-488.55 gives 1.14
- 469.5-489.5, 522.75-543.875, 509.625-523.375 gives 1.59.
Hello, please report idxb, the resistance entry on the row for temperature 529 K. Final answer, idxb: 125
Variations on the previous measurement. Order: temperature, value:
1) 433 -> 135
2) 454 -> 131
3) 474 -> 119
